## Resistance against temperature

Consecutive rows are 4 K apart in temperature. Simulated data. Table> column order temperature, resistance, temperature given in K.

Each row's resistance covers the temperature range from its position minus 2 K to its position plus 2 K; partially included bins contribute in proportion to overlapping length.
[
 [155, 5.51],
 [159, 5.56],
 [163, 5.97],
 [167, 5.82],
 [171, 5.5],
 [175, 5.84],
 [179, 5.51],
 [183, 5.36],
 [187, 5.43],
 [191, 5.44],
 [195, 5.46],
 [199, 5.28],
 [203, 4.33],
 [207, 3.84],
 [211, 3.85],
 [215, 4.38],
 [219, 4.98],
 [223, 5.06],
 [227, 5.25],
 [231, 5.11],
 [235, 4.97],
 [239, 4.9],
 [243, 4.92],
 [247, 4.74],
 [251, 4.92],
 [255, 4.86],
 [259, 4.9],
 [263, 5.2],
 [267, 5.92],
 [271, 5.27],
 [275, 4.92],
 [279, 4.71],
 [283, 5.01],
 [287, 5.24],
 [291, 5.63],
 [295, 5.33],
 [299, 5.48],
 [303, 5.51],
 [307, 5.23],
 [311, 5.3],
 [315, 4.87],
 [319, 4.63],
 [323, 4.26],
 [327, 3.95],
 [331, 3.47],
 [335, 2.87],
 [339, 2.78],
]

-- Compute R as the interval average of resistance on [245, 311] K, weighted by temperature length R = 5.18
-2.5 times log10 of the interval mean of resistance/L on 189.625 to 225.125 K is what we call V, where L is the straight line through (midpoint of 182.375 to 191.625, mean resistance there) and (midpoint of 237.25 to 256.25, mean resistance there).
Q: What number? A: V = 0.110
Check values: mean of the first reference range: 5.41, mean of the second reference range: 4.87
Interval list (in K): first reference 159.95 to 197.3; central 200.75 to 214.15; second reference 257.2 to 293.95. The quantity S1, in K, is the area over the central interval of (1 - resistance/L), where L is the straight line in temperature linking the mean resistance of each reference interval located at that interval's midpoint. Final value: 3.5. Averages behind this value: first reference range 5.59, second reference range 5.2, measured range 4.06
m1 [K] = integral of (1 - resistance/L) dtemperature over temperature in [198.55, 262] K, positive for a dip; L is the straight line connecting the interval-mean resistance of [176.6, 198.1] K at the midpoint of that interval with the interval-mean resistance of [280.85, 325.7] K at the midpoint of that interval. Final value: 6.6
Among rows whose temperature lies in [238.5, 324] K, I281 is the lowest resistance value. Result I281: 4.26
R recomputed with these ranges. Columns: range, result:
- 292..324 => 5.12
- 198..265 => 4.79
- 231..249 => 4.91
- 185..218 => 4.76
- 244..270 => 5.09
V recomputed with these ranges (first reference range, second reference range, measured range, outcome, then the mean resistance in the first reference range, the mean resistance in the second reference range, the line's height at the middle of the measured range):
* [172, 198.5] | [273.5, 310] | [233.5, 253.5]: 0.099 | 5.49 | 5.24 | 5.35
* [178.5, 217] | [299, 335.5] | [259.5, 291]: -0.114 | 4.86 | 4.58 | 4.68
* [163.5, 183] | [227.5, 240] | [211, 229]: 0.081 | 5.66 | 5.03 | 5.17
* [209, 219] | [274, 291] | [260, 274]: -0.107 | 4.29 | 5.05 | 4.88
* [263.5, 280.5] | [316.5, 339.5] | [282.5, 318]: -0.183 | 5.22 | 3.74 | 4.47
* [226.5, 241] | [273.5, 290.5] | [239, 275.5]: -0.008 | 5.04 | 5.03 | 5.03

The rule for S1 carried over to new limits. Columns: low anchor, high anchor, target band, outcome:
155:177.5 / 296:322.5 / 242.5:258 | 1.47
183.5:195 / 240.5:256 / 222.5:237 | -0.17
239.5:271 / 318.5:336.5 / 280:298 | -3.26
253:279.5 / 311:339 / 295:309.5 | -3.08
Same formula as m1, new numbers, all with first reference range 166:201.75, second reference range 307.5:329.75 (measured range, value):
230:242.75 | 0.41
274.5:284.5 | -0.01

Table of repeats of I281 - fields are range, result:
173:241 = 3.84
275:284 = 4.71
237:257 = 4.74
